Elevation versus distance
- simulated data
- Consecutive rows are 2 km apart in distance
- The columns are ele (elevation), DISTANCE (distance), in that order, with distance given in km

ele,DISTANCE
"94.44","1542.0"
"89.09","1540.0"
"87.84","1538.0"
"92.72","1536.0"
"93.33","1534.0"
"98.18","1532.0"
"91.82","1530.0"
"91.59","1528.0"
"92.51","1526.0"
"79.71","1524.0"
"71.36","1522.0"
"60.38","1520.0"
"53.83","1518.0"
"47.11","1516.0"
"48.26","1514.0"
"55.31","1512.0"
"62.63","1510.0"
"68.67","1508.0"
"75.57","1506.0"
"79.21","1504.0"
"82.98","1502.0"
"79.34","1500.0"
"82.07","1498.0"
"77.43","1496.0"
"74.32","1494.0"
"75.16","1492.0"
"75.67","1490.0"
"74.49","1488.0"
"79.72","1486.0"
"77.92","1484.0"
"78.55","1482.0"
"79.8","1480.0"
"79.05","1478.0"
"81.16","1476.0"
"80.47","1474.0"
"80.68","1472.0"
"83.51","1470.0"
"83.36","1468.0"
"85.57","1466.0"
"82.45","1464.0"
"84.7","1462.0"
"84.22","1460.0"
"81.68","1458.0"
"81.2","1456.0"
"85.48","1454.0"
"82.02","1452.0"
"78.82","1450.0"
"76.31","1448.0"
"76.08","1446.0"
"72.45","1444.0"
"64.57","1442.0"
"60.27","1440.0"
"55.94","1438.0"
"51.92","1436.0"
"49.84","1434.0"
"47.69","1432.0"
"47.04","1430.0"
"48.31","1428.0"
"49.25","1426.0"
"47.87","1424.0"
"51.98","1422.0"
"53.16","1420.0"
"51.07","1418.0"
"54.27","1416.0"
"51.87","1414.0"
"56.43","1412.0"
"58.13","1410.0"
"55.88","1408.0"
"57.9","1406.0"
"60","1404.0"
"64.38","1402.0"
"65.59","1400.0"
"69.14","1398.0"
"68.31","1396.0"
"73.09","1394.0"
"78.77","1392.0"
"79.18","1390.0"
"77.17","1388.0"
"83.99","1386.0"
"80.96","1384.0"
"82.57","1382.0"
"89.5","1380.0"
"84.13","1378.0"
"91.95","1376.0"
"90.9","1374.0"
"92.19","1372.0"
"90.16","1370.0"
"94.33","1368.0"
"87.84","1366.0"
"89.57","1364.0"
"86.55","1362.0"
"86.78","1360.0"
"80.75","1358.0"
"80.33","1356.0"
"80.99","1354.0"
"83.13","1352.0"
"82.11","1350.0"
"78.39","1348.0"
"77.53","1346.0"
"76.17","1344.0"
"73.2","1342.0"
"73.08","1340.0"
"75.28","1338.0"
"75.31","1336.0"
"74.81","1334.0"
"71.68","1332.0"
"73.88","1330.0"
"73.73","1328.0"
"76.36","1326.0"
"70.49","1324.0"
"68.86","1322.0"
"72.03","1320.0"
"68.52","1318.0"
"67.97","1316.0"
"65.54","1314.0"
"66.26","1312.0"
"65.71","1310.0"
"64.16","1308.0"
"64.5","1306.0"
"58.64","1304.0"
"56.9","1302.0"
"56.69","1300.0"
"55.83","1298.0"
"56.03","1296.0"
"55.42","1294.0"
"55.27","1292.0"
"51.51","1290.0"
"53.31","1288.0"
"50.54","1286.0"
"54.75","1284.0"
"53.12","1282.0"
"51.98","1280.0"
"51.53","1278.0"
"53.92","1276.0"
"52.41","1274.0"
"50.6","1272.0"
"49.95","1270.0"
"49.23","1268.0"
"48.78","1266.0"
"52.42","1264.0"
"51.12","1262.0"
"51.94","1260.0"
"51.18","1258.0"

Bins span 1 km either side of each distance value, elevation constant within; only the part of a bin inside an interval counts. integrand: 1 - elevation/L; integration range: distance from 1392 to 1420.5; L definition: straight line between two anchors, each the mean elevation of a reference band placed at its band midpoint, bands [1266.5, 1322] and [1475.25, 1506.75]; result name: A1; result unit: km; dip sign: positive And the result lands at 3.51 km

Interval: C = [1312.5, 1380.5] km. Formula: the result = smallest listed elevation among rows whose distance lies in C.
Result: 65.54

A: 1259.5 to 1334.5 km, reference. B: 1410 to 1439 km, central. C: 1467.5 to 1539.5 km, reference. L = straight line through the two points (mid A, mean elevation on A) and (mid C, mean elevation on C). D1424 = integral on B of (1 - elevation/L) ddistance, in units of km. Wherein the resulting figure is 7.8 km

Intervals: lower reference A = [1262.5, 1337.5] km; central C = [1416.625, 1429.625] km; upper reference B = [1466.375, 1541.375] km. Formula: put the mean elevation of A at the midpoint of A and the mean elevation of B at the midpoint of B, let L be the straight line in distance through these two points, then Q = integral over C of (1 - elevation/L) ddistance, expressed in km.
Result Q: 3.8 km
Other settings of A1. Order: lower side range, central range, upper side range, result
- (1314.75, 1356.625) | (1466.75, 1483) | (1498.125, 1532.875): -1.7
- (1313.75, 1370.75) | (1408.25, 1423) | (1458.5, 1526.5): 4.4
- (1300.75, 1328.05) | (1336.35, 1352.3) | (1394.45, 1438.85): -3.4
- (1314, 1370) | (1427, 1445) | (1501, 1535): 4.8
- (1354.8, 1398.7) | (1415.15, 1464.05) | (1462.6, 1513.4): 9.4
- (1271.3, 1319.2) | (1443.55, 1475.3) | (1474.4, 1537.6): -4.0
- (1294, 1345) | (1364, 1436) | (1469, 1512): 3.7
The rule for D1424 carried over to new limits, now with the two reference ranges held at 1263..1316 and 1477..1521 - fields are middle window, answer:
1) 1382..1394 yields -3.2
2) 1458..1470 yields -2.6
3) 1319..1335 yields -3.9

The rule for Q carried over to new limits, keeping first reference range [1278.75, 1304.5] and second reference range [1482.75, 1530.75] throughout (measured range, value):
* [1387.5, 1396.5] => -1.8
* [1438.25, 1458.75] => -2.1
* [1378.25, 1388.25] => -3.4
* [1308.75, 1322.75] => -2.8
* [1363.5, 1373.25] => -4.7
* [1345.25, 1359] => -4.8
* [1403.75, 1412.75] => 1.0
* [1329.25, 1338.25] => -2.5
